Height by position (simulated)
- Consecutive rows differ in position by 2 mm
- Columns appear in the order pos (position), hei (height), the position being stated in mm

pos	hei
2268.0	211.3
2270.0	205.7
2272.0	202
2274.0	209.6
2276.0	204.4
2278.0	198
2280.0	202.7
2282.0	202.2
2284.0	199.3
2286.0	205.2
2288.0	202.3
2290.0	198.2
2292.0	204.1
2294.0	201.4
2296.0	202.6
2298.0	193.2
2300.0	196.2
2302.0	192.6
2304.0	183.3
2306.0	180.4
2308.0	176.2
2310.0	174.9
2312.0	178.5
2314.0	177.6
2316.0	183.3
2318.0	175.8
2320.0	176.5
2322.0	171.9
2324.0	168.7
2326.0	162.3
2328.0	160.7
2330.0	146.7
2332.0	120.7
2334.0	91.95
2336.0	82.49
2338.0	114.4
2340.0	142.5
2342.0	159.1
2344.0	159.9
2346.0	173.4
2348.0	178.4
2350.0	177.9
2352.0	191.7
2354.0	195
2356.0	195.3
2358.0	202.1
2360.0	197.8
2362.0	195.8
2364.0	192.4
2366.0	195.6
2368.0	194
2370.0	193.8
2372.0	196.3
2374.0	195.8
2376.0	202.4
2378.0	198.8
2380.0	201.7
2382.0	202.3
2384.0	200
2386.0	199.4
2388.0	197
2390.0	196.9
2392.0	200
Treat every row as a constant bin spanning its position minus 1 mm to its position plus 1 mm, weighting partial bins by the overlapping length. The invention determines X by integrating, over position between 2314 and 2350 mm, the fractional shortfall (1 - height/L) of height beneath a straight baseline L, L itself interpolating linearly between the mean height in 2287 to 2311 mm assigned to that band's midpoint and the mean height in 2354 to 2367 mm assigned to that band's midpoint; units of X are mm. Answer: 7.7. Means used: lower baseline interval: 192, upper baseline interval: 196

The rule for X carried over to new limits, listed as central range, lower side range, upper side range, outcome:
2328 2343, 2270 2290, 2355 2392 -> 5.61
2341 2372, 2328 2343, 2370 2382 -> -4.65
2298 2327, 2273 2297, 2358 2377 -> 3.11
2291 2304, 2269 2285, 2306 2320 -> -0.59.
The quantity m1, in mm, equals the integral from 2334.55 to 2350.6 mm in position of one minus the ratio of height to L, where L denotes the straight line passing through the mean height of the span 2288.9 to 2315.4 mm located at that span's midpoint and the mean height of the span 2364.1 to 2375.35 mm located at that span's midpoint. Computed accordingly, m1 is 3.9 mm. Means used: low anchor 189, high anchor 195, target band 146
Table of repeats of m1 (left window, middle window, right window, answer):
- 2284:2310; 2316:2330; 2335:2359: 0.8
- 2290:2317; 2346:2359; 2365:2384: 0.4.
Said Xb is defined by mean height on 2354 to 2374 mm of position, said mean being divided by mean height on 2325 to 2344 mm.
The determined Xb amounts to 1.48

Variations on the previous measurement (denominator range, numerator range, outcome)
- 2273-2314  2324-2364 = 0.83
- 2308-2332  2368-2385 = 1.18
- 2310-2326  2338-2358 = 0.99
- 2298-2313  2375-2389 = 1.09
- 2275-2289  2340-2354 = 0.86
